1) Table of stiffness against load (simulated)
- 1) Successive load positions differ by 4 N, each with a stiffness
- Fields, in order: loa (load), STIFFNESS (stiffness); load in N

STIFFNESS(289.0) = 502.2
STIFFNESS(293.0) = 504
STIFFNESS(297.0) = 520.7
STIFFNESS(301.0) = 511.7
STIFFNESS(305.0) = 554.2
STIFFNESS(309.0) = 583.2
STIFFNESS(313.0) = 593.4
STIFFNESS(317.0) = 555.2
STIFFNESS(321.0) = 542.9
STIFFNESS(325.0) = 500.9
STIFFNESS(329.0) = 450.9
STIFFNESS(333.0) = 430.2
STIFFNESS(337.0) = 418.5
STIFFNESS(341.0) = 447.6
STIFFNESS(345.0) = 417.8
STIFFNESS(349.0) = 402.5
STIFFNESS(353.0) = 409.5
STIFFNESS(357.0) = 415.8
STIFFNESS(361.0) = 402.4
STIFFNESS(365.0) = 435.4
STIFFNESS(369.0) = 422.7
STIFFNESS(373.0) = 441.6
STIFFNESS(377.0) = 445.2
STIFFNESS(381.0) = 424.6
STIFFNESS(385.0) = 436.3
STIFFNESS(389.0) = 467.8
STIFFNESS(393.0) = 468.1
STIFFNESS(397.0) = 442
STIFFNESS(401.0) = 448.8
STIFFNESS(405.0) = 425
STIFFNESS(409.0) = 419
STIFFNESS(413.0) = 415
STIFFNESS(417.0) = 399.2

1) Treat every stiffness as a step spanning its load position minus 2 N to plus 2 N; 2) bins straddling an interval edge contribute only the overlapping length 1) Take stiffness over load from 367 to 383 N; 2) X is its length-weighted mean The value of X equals 434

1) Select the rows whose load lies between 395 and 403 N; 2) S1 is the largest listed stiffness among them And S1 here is 448.8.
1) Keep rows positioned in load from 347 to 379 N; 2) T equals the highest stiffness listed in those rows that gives 445.2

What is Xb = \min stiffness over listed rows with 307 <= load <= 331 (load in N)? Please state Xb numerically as 450.9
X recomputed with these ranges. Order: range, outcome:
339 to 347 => 433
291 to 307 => 523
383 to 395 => 457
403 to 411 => 422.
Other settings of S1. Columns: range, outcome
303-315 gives 593.4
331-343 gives 447.6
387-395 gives 468.1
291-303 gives 520.7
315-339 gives 555.2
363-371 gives 435.4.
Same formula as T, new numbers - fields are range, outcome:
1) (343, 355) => 417.8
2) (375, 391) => 467.8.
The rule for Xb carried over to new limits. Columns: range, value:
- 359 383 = 402.4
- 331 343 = 418.5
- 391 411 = 419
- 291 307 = 504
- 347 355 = 402.5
